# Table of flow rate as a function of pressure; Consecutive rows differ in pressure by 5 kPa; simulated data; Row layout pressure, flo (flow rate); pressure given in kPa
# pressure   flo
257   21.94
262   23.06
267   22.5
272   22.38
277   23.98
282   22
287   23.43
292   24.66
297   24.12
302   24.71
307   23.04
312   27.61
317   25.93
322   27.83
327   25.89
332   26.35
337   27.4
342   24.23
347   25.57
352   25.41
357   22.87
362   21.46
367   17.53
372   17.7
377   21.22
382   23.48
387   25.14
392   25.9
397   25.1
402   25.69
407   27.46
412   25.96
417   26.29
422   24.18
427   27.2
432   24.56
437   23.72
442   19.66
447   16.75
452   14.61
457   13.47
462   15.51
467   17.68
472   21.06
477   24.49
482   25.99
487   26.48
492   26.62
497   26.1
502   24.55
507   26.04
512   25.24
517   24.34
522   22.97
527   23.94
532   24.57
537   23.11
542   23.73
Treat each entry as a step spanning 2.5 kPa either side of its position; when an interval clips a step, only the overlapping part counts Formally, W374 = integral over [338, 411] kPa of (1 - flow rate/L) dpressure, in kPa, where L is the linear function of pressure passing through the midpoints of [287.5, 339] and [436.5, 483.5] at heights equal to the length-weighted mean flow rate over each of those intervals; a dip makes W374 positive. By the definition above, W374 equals -2.7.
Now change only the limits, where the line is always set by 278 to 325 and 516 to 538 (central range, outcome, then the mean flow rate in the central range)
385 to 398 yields -0.55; 25.4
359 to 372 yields 2.78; 19.3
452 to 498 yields 5.01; 21.4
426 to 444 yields 0.44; 23.6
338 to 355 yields -0.42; 25.2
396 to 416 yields -1.49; 26.1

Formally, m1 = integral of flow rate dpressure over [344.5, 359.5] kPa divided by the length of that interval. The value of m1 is 24.6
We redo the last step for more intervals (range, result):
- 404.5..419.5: 26.6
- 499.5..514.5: 25.3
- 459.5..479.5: 19.7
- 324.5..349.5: 25.9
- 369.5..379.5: 19.5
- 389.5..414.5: 26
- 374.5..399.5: 24.2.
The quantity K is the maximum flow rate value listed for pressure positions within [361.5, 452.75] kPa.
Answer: 27.46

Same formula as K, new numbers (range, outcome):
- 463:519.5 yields 26.62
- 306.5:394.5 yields 27.83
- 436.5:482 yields 25.99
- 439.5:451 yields 19.66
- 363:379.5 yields 21.22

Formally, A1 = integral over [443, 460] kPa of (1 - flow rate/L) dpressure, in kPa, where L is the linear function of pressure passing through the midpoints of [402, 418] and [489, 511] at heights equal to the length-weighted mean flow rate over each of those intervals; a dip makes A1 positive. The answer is 7.0 kPa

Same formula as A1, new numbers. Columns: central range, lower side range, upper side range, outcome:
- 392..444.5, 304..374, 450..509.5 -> -4.7 kPa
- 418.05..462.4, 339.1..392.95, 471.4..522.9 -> 6.7 kPa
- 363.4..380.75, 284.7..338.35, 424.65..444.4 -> 3.8 kPa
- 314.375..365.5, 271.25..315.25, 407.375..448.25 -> -2.4 kPa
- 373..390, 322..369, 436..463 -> -0.8 kPa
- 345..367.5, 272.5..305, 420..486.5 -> -0.4 kPa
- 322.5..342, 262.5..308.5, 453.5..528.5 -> -2.6 kPa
